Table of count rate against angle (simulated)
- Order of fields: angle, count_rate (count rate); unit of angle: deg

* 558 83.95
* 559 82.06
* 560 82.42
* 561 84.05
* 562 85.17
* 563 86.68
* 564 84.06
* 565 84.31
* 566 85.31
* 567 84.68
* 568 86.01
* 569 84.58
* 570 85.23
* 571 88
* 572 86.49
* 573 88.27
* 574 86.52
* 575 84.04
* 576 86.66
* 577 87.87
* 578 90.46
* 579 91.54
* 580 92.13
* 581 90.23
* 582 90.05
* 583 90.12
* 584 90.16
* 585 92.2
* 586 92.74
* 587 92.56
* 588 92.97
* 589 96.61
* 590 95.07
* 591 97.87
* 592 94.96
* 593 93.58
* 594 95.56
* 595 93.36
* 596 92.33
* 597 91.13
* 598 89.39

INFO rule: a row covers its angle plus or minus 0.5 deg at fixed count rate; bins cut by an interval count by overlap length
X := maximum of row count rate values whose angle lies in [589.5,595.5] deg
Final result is 97.87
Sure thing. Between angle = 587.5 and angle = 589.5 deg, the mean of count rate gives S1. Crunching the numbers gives 94.8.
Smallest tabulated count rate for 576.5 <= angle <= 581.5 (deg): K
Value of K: 87.87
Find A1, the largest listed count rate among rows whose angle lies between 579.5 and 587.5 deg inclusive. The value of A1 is 92.74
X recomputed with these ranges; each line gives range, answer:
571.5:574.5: 88.27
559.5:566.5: 86.68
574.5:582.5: 92.13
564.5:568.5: 86.01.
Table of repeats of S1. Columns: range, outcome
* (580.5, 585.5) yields 90.6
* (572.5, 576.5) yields 86.4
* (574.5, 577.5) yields 86.2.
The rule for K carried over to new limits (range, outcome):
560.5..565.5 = 84.05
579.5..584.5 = 90.05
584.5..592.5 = 92.2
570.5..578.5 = 84.04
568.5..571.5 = 84.58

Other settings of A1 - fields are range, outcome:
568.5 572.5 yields 88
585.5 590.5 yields 96.61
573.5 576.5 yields 86.66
